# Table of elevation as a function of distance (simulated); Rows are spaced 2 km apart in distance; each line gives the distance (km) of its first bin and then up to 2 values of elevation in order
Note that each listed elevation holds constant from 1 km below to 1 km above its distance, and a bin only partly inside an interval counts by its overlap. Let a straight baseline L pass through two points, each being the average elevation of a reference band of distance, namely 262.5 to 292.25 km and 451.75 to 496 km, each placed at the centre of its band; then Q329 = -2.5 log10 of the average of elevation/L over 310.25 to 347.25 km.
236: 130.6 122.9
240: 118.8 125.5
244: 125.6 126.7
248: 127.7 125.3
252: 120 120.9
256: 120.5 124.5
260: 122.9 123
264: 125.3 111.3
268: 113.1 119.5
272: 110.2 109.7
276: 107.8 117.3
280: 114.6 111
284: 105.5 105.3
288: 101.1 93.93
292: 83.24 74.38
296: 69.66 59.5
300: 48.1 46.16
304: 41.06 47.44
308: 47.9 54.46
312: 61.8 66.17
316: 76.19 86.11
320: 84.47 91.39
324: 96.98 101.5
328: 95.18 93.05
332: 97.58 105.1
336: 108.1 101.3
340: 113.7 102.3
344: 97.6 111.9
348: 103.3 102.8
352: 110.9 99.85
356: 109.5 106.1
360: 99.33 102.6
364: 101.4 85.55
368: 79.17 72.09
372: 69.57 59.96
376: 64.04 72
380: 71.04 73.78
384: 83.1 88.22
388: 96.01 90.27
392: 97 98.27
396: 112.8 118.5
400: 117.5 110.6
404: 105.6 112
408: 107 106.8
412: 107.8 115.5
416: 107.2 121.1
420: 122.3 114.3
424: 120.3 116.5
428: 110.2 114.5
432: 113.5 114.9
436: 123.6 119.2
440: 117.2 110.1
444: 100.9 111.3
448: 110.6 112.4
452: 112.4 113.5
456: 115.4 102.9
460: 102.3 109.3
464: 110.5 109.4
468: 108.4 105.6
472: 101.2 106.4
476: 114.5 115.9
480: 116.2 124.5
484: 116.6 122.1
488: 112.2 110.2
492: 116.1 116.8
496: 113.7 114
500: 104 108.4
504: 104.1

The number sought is 0.18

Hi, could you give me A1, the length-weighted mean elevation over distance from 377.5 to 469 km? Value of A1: 107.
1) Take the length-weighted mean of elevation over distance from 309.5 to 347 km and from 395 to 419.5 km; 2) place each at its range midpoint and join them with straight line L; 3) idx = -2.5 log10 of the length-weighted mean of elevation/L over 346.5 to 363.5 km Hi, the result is -0.06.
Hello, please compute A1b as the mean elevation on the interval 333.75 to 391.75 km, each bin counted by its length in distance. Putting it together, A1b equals 92.3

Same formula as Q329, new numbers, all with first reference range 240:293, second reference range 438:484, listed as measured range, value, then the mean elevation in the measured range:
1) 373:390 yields 0.414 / 76.9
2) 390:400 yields 0.061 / 106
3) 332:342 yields 0.079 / 106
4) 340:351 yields 0.089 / 104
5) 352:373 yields 0.207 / 93.4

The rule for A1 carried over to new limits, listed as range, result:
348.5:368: 101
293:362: 85.9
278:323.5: 77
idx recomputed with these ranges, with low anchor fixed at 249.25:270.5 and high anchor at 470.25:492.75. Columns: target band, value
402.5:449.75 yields 0.02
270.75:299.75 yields 0.24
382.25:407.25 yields 0.15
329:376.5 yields 0.22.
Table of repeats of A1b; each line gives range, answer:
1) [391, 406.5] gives 109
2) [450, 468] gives 110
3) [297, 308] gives 48.4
